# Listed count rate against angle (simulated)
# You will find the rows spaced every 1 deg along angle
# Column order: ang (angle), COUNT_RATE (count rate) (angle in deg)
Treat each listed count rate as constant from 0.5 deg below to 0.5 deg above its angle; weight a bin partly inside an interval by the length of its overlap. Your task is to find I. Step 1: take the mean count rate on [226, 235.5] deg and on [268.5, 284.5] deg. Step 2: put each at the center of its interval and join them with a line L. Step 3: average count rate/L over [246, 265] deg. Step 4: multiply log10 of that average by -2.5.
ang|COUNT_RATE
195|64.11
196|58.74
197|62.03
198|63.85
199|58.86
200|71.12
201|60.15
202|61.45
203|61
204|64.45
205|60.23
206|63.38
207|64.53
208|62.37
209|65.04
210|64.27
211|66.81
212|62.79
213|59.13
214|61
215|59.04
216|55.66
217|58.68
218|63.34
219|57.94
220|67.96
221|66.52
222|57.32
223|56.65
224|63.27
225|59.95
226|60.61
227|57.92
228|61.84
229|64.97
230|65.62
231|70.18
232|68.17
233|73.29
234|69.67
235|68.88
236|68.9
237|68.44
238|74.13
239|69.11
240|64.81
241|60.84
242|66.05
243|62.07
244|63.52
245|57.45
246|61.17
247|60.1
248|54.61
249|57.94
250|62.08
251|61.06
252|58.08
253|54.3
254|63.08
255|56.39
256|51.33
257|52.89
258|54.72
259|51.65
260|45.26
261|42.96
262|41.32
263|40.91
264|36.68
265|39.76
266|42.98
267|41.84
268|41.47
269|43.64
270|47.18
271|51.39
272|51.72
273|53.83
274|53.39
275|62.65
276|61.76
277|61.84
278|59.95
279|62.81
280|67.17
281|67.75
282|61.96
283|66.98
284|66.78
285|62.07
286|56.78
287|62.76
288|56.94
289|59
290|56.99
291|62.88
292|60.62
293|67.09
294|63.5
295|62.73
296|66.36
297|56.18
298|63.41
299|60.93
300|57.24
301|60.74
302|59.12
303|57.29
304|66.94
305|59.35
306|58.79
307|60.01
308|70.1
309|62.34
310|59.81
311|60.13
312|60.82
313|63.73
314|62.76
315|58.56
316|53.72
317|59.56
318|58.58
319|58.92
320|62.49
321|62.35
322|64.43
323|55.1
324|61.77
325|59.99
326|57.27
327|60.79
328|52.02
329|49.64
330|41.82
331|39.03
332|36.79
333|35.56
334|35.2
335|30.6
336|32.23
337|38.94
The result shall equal 0.189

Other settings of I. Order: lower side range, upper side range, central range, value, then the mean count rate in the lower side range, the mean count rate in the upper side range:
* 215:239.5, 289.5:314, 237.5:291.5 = 0.12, 64.4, 61.6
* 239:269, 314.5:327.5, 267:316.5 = -0.05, 53.5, 59.5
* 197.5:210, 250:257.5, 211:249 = -0.06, 63.1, 57.1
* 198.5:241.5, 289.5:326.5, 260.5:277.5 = 0.28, 63.7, 60.9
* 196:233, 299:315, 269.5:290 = 0.03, 62.5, 61.2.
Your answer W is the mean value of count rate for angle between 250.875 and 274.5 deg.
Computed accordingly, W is 48.9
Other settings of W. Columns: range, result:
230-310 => 58.9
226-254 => 63.8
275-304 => 61.9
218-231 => 62.1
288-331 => 59.6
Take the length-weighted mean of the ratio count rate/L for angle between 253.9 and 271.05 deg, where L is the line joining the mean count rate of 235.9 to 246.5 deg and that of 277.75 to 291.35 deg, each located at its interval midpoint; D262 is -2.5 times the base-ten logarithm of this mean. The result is 0.34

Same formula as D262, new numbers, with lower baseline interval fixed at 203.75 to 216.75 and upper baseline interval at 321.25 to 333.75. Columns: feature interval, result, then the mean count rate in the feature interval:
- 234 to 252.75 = -0.08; 63.3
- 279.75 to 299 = -0.14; 62.4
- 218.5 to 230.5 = -0.02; 61.7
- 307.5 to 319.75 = -0.16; 60.8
